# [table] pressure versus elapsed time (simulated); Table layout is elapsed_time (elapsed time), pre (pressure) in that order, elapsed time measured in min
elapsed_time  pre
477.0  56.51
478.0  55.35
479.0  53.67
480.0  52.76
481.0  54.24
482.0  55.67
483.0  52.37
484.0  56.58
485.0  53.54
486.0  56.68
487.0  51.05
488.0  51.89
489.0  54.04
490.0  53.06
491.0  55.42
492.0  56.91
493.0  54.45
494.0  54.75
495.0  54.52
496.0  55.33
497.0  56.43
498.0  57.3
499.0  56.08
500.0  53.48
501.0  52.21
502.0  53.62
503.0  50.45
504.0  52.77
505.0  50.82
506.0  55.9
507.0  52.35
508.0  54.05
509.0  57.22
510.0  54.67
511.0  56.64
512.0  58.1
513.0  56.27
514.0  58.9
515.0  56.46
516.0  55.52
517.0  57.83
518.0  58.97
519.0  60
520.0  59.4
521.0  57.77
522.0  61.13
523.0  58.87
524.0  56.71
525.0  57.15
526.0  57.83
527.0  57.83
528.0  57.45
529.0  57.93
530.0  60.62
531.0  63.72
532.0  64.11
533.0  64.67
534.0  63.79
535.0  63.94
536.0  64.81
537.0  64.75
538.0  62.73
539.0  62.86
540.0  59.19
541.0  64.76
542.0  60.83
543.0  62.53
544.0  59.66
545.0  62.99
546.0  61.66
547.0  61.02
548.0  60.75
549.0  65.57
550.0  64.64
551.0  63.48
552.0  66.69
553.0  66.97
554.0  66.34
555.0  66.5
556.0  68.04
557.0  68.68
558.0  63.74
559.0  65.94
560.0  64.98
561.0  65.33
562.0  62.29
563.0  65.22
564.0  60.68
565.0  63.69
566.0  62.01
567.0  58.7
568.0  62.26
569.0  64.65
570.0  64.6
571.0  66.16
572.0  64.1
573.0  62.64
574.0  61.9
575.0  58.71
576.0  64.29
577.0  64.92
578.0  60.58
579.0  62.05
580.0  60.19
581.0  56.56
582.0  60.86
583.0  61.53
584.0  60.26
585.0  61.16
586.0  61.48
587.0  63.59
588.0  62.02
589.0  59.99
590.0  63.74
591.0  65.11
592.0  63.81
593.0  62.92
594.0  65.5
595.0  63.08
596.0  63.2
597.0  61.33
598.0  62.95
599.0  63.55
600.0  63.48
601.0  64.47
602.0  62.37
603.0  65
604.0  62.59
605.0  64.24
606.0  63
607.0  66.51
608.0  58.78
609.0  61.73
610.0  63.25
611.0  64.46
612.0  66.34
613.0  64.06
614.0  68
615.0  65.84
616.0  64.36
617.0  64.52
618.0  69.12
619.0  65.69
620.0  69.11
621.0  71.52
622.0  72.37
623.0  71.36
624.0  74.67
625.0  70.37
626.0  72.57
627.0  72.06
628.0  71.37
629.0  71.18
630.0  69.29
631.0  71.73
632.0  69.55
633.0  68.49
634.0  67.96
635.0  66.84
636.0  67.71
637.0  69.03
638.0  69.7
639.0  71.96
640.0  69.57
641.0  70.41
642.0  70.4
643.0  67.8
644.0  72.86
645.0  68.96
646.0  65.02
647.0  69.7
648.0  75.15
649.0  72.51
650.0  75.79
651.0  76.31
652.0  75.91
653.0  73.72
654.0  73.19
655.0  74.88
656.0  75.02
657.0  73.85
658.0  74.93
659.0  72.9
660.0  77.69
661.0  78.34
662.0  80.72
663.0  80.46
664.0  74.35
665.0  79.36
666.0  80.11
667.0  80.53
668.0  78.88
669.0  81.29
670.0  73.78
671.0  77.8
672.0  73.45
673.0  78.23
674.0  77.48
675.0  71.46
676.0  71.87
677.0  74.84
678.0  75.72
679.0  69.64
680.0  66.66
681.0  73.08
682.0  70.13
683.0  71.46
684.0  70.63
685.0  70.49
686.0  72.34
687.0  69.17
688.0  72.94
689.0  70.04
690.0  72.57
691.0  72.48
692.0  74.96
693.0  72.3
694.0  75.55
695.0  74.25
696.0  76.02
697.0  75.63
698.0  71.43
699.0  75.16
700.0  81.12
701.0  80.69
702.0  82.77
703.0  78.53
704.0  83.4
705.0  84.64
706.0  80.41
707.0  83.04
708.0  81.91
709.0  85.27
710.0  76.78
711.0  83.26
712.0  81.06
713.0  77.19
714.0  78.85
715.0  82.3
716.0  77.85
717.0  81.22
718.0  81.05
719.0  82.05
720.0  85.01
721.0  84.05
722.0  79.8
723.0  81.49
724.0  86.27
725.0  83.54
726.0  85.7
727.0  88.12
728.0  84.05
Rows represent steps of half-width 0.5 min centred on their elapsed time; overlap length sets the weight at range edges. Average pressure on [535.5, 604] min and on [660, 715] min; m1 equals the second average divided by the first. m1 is 1.21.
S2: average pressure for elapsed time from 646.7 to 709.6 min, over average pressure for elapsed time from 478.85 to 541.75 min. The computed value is 1.33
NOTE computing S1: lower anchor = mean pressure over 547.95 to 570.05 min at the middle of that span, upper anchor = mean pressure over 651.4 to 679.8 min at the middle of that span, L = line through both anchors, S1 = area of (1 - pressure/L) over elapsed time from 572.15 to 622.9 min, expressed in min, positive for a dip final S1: 3.7 min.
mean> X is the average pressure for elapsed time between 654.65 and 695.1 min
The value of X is 74.6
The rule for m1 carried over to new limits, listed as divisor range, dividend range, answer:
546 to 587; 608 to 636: 1.08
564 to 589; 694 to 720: 1.29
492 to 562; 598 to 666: 1.17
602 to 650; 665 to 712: 1.11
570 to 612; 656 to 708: 1.21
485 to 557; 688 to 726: 1.35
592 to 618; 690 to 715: 1.23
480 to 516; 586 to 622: 1.18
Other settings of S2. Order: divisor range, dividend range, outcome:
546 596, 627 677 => 1.16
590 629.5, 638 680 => 1.13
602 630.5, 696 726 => 1.20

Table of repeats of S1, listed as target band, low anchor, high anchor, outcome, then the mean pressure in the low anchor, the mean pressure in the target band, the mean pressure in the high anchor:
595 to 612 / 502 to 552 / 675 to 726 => 1.02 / 59.4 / 63.3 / 77.3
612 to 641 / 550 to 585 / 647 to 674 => 0.96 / 63.4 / 69.3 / 76.4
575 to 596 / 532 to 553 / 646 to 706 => 1.54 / 63.2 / 62.1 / 75.2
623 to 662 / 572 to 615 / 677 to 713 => -1.58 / 62.8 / 71.9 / 75.9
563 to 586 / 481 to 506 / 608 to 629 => 0.41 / 54.2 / 62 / 68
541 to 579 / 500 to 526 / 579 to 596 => -2.40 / 56.1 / 63.6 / 62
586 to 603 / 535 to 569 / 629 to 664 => 1.10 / 63.7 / 63.2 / 72.3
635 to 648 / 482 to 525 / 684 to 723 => 0.28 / 55.5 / 69.5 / 78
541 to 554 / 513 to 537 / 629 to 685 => -0.24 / 59.8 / 63.3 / 73.2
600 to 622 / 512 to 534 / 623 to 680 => 1.19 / 59.1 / 65.1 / 73.3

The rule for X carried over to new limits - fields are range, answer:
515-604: 62.3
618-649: 70.2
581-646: 66.2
